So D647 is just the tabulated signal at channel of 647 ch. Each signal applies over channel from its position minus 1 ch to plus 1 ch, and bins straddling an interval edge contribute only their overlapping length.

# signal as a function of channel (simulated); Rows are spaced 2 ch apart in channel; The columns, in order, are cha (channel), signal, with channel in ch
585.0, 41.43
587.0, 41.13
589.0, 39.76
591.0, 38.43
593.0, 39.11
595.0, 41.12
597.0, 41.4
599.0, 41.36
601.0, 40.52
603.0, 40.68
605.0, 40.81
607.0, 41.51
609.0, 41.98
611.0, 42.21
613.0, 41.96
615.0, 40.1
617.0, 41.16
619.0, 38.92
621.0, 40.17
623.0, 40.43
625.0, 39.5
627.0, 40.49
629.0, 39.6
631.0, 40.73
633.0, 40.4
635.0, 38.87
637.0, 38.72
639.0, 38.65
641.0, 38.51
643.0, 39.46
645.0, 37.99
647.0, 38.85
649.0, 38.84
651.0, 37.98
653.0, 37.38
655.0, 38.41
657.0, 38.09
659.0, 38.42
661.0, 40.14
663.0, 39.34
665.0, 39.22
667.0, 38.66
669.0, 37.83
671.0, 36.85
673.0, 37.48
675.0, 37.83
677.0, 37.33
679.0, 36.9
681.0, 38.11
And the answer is 38.85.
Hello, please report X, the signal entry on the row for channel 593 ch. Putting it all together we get 39.11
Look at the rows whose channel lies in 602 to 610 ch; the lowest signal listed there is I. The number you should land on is 40.68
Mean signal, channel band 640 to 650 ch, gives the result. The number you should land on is 38.7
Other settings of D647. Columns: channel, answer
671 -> 36.85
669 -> 37.83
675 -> 37.83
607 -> 41.51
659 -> 38.42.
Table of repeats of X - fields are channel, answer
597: 41.4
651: 37.98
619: 38.92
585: 41.43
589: 39.76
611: 42.21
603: 40.68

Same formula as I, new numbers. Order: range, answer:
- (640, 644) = 38.51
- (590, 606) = 38.43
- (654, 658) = 38.09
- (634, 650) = 37.99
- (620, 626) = 39.5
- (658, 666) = 38.42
